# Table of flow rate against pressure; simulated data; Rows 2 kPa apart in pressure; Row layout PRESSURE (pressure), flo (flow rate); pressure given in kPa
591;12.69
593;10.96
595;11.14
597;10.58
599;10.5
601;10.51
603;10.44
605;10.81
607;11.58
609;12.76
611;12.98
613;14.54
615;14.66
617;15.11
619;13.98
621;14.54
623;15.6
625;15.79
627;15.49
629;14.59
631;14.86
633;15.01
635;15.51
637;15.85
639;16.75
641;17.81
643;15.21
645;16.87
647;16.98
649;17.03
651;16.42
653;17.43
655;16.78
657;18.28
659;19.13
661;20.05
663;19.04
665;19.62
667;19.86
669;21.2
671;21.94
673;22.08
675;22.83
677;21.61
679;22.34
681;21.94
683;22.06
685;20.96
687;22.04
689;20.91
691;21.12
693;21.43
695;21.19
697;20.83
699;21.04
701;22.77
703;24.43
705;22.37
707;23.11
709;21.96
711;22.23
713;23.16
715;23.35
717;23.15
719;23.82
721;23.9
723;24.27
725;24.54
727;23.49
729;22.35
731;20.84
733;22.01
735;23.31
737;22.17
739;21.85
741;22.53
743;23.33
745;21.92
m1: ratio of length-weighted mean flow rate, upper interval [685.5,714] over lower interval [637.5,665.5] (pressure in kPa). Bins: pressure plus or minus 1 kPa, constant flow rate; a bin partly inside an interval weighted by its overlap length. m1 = 1.3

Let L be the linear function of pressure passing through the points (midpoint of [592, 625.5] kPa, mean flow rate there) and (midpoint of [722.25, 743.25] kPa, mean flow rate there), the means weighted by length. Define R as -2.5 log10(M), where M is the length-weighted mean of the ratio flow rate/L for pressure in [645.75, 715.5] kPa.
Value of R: -0.127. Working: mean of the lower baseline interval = 12.7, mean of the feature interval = 20.8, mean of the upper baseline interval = 22.8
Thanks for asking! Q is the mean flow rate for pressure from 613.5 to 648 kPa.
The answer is 15.6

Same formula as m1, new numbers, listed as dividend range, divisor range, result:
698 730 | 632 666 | 1.34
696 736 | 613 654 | 1.45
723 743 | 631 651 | 1.39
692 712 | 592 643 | 1.61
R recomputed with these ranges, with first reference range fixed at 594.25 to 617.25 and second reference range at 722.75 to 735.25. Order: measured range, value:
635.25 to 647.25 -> -0.091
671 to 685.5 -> -0.194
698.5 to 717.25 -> -0.088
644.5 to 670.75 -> -0.115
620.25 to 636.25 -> -0.088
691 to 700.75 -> -0.068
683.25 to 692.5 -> -0.111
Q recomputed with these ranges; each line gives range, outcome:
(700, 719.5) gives 23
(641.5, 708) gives 20.3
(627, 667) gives 17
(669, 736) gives 22.4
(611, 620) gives 14.4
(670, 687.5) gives 22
